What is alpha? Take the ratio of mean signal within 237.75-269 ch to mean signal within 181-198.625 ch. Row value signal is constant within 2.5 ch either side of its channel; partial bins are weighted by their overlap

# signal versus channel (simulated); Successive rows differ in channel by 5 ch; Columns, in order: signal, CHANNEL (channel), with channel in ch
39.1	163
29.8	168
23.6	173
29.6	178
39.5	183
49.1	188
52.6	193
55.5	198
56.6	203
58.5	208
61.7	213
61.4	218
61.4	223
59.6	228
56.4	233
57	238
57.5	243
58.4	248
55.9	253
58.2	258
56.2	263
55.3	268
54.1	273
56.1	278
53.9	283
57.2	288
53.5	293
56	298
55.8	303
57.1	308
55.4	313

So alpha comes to 1.2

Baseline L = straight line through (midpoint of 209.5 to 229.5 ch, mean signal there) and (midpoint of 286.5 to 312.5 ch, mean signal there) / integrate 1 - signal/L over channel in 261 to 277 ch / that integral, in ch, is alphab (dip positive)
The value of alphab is 0.70 ch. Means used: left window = 61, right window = 55.8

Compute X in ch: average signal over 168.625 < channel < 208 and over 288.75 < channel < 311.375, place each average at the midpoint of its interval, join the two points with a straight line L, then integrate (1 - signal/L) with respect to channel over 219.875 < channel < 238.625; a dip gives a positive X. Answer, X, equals -4.09 ch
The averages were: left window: 44.1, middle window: 58.9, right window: 55.7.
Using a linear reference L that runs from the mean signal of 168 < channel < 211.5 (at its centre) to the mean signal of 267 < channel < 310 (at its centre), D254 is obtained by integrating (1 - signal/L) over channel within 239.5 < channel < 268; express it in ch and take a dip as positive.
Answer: -2.9 ch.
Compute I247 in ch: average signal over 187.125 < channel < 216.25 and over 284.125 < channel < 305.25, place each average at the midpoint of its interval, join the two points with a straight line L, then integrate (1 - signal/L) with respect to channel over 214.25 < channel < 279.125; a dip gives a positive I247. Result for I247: -2.0 ch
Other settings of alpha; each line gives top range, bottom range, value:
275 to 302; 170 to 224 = 1.12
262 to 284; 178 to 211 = 1.09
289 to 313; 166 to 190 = 1.63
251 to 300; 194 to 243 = 0.95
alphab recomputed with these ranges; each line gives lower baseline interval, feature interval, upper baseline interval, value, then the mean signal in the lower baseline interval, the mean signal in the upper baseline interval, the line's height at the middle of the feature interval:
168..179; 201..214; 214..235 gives -2.6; 26.9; 59.9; 48.9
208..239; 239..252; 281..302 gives 0.1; 59.6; 55.2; 58.2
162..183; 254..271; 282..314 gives -2.7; 31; 55.6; 48.7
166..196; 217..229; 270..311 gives -4.4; 37.8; 55.5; 44.6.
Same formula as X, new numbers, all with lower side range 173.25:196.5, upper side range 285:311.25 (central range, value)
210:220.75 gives -3.83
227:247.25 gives -4.00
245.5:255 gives -1.42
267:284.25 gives -0.62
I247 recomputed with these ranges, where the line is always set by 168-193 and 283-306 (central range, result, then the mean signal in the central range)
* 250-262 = -1.93 ch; 57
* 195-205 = -4.02 ch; 55.9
